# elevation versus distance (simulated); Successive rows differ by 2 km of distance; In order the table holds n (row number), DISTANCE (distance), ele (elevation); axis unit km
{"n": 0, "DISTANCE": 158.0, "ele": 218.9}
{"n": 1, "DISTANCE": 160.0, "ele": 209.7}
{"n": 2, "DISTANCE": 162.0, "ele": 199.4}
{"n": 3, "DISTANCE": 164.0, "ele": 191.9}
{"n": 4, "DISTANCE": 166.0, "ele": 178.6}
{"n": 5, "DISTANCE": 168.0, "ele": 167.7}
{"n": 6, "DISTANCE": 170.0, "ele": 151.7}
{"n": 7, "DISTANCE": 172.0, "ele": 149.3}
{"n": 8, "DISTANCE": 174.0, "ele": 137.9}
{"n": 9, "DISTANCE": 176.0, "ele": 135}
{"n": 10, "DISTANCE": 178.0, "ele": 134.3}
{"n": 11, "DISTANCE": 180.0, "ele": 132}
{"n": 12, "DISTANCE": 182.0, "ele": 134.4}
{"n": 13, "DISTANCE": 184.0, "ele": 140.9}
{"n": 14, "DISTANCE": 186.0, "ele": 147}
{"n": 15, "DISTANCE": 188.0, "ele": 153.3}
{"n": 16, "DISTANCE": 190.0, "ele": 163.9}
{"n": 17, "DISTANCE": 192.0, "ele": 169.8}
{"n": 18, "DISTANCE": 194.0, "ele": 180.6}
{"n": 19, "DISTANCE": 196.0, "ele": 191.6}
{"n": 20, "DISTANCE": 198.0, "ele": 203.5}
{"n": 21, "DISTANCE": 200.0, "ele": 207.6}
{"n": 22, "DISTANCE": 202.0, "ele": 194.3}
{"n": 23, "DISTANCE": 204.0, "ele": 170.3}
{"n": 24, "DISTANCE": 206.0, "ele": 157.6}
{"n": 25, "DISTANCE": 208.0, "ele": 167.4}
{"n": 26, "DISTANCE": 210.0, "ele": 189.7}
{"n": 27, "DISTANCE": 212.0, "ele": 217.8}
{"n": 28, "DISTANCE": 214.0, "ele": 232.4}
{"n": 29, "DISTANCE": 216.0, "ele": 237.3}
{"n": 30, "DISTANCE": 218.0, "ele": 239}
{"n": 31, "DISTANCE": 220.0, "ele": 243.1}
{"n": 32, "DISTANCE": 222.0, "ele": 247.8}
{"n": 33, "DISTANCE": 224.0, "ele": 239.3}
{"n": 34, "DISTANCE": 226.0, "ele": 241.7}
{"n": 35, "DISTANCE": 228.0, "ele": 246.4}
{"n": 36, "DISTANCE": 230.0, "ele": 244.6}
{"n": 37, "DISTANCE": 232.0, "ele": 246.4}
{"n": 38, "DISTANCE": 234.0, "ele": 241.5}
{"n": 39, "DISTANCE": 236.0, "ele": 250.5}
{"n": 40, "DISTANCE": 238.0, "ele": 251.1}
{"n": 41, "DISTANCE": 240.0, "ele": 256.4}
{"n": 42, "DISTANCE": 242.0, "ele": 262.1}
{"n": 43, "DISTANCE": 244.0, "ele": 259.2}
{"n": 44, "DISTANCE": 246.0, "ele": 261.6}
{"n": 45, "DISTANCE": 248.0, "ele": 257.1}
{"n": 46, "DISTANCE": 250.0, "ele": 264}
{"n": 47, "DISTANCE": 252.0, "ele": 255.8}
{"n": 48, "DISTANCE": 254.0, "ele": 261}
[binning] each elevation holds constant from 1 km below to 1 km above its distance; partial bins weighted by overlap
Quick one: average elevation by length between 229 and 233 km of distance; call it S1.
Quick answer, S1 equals 246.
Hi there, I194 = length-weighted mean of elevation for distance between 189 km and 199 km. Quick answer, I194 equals 182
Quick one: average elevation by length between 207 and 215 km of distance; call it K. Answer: 202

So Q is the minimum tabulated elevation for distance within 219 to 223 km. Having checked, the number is 243.1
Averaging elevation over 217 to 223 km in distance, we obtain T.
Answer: 243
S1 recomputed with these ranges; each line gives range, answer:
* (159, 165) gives 200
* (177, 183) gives 134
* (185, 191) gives 155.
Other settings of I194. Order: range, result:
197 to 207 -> 187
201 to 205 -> 182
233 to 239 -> 248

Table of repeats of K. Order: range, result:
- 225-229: 244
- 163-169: 179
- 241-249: 260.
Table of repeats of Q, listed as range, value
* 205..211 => 157.6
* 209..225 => 189.7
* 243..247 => 259.2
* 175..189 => 132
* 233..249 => 241.5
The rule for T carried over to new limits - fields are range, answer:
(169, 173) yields 150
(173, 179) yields 136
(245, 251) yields 261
